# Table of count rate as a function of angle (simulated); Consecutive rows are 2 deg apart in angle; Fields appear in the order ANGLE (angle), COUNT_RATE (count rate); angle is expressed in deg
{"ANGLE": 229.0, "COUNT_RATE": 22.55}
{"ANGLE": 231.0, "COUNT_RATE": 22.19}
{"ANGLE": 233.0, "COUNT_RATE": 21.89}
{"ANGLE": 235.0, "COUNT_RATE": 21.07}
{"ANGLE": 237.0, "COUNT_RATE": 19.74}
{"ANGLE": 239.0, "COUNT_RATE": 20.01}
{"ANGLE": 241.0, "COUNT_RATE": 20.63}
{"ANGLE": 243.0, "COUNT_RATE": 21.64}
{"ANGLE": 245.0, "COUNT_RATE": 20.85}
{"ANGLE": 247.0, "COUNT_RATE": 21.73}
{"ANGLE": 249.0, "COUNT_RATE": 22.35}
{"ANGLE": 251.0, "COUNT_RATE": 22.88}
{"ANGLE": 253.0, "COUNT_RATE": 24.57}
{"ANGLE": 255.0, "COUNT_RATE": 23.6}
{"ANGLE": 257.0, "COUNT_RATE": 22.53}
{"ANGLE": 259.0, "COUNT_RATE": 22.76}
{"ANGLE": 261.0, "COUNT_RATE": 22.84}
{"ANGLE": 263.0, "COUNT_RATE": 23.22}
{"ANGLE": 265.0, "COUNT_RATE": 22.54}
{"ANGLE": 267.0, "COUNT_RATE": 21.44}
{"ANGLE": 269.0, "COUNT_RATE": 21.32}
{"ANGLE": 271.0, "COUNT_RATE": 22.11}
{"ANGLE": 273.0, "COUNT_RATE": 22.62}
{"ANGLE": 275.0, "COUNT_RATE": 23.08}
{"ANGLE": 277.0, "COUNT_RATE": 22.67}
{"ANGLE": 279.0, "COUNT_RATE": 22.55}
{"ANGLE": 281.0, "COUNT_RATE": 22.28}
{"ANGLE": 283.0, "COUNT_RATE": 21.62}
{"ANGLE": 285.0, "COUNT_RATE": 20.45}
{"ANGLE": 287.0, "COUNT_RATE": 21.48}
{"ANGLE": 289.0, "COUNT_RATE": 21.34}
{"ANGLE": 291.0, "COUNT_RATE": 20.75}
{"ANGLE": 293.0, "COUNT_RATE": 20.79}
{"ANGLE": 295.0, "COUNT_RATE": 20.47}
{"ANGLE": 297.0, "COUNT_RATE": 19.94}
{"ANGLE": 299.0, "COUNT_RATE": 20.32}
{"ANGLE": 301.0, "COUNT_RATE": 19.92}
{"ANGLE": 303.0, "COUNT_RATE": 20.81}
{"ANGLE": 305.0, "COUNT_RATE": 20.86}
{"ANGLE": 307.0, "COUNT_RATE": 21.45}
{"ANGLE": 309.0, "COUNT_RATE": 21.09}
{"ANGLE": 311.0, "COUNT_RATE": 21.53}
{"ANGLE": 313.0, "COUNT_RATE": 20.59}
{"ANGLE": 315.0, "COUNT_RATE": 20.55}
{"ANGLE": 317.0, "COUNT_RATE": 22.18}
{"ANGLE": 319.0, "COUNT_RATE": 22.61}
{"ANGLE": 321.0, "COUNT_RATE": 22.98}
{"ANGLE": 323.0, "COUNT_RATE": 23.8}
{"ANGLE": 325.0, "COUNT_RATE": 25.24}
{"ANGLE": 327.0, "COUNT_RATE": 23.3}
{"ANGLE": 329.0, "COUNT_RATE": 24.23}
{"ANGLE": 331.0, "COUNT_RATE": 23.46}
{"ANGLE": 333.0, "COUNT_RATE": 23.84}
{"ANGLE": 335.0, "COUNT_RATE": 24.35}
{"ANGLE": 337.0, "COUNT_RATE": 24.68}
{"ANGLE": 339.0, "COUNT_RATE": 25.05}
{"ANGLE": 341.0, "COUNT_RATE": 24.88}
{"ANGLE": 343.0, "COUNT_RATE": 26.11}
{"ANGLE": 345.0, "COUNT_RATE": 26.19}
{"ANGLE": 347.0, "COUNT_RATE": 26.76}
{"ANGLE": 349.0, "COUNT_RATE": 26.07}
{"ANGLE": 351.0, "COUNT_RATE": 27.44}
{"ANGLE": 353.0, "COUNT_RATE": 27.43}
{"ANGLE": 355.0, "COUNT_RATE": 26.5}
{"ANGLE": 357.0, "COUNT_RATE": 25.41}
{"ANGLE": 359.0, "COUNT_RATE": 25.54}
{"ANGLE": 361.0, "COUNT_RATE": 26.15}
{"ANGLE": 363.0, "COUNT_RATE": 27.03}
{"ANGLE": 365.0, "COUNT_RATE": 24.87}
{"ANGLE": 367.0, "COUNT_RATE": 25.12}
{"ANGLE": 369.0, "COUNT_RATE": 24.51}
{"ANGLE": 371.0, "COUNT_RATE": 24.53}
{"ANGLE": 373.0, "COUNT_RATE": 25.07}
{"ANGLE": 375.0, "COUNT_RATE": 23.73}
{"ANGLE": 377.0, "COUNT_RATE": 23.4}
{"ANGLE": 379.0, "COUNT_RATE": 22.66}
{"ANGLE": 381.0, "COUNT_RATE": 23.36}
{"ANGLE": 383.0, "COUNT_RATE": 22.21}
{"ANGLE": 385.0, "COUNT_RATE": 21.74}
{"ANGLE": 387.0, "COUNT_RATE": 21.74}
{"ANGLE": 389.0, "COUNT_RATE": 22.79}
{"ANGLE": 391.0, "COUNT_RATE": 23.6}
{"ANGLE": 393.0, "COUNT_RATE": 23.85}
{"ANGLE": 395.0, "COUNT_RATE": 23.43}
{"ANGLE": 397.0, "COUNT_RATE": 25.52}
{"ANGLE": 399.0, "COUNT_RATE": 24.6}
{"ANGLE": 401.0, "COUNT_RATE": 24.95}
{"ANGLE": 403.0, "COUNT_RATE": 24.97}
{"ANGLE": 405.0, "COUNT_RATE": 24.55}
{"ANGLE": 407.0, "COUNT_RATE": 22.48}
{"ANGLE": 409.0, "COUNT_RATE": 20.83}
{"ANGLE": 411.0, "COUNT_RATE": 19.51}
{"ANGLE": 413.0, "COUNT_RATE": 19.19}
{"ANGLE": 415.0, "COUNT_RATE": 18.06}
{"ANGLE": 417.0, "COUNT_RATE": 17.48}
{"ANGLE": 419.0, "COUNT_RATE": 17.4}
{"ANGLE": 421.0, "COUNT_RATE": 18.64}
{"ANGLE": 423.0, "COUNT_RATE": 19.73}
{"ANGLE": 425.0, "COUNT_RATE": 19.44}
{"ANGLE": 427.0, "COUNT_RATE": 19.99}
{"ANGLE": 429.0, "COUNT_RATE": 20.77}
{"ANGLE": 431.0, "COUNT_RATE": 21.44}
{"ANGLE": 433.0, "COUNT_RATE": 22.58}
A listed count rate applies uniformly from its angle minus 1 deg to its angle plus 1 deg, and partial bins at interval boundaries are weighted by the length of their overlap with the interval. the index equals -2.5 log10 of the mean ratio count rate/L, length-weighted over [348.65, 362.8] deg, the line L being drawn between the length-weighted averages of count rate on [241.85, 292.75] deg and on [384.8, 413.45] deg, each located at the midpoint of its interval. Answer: -0.16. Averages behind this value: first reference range 22.2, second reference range 23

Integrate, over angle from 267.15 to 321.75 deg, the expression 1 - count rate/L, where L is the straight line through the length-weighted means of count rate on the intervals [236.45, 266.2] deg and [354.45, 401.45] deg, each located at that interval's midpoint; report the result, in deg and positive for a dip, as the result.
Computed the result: 3.5 deg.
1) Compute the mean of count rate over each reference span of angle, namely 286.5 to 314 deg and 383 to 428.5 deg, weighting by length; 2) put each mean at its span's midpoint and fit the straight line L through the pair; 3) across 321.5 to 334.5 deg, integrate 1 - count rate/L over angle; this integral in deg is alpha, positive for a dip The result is -1.8 deg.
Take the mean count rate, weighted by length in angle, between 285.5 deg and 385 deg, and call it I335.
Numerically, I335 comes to 23.5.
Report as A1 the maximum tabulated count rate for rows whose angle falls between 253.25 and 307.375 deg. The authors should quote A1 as 23.6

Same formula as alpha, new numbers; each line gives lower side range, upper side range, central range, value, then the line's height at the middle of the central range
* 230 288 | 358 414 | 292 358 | -1.37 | 22.9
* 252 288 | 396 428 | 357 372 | -2.69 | 21.5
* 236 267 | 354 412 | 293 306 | 1.35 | 22.8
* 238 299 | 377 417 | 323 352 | -3.71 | 22.2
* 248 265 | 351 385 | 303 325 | 1.93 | 24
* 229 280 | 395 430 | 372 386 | -1.20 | 21.3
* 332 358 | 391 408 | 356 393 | 1.30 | 24.9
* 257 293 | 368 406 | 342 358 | -2.28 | 23.2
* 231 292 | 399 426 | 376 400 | -2.68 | 20.9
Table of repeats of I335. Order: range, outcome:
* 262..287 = 22.1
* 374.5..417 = 22.6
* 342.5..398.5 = 24.7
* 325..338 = 24.1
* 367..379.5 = 24.1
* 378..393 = 22.7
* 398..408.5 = 24.1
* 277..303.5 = 21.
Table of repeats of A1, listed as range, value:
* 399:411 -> 24.97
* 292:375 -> 27.44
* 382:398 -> 25.52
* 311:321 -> 22.98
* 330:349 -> 26.76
